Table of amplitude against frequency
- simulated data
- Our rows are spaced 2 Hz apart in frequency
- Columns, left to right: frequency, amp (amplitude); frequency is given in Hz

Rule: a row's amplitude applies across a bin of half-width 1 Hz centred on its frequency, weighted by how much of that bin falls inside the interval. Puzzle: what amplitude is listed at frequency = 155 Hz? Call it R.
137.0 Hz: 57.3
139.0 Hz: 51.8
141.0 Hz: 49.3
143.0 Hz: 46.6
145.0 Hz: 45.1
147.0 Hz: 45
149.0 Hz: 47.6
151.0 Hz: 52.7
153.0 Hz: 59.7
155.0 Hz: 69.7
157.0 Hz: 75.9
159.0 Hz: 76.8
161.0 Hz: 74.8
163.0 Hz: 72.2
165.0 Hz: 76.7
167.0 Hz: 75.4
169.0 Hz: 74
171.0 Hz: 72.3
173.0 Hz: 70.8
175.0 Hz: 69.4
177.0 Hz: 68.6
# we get 69.7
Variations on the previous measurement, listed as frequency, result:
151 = 52.7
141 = 49.3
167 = 75.4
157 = 75.9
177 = 68.6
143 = 46.6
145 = 45.1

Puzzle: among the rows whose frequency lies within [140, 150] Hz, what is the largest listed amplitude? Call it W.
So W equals 49.3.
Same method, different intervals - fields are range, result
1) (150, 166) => 76.8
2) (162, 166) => 76.7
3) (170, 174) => 72.3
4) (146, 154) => 59.7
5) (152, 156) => 69.7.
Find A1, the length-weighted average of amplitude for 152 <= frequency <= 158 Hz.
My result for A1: 68.4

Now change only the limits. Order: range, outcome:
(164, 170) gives 75.4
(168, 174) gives 72.4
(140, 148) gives 46.5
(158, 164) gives 74.6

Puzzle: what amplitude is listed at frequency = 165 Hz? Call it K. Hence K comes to 76.7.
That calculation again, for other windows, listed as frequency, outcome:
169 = 74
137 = 57.3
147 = 45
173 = 70.8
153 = 59.7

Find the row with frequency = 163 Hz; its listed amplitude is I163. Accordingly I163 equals 72.2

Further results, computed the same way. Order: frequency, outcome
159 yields 76.8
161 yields 74.8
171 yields 72.3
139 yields 51.8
